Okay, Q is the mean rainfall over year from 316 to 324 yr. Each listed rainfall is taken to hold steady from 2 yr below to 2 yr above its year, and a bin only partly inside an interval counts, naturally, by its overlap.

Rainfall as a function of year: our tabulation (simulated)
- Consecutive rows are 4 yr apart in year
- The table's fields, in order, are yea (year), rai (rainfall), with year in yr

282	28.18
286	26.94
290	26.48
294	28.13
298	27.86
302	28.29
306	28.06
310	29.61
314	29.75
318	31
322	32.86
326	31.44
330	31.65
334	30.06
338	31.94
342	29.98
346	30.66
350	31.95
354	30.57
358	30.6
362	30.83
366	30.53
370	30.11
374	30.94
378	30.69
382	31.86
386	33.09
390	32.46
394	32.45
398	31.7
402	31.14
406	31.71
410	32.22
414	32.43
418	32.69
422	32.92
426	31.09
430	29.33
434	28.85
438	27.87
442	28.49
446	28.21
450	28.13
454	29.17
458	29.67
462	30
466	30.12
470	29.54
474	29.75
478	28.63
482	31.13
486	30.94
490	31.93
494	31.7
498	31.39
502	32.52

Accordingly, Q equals 31.9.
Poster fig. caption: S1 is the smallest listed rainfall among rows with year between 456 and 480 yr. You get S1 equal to 28.63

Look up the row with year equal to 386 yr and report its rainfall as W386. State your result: 33.09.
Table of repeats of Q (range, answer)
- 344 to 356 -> 31.1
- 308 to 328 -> 30.9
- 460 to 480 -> 29.6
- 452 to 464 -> 29.6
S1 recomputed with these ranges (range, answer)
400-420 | 31.14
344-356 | 30.57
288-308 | 26.48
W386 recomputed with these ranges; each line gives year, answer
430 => 29.33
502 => 32.52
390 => 32.46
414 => 32.43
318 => 31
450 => 28.13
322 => 32.86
